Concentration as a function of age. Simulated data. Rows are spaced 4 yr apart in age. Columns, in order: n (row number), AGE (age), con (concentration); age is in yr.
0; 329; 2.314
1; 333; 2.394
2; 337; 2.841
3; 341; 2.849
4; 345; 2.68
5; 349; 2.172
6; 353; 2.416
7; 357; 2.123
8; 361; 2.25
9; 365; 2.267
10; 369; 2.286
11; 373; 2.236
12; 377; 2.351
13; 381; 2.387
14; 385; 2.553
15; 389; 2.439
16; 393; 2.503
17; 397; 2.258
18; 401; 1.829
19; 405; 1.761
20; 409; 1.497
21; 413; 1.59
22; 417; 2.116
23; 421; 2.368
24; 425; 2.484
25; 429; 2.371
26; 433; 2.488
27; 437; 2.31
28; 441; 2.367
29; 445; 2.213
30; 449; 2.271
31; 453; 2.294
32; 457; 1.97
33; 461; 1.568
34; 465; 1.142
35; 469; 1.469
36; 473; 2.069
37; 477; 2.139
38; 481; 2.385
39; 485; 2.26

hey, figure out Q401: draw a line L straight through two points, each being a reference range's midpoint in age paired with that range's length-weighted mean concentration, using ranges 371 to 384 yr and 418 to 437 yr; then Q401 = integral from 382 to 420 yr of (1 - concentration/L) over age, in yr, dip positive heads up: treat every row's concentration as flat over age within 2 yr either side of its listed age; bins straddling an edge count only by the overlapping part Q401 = 4.7 yr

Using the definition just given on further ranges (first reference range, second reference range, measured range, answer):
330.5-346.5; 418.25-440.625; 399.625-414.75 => 4.9 yr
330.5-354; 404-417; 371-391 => -3.3 yr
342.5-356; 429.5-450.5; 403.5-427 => 3.8 yr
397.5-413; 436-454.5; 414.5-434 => -3.3 yr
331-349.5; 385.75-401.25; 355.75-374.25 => 1.8 yr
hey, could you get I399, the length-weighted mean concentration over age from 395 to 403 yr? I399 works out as 2.04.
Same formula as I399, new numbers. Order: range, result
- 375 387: 2.43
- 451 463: 1.94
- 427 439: 2.39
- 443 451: 2.24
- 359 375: 2.26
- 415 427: 2.32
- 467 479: 1.89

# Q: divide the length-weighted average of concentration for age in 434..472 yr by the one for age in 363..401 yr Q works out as 0.8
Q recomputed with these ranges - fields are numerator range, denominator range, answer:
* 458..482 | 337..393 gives 0.74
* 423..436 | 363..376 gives 1.07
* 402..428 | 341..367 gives 0.84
